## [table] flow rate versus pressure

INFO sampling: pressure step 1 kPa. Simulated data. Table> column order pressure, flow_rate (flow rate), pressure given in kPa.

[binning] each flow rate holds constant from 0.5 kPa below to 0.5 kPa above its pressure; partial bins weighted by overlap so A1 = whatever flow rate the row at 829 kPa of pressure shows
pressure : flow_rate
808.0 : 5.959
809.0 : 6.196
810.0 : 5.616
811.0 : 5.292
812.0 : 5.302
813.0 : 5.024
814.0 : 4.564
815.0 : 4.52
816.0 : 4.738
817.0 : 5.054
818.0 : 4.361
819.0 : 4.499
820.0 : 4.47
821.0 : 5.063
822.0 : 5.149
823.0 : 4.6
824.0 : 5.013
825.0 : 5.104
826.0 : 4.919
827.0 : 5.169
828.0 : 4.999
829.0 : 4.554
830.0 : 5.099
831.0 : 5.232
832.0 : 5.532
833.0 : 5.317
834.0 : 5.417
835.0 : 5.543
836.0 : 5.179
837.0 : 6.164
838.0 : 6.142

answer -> 4.554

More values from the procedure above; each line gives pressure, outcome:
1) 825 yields 5.104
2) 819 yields 4.499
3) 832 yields 5.532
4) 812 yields 5.302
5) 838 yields 6.142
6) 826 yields 4.919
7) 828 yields 4.999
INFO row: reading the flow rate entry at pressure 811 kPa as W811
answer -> 5.292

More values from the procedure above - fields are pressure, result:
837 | 6.164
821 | 5.063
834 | 5.417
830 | 5.099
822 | 5.149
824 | 5.013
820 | 4.47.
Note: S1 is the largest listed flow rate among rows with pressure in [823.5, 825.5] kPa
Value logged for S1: 5.104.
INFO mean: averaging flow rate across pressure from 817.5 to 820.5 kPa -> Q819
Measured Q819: 4.44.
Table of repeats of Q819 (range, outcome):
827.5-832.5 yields 5.08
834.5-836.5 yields 5.36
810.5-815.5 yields 4.94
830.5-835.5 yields 5.41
